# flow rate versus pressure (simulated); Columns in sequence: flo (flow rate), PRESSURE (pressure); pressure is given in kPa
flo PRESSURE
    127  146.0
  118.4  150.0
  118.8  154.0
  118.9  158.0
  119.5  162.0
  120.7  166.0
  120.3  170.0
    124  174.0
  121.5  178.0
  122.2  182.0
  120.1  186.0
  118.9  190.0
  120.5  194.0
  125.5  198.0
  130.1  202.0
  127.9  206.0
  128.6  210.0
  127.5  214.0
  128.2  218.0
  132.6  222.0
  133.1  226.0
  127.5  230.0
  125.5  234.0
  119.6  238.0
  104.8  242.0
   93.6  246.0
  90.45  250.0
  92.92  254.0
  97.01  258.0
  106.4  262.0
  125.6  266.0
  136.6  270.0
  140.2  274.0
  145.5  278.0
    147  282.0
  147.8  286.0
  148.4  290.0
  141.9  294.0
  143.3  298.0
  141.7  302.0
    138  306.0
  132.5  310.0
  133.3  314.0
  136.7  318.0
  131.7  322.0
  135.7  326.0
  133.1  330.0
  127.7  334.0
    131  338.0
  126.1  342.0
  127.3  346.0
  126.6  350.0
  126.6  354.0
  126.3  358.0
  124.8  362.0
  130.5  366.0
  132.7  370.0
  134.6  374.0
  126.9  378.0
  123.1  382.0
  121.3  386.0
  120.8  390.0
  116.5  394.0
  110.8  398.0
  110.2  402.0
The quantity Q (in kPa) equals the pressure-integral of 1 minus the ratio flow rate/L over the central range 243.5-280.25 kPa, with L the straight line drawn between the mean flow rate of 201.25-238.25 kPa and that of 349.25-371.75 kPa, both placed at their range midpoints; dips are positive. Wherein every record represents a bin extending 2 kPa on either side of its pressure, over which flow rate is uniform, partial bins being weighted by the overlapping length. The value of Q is 4.0 kPa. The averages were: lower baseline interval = 128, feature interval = 114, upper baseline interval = 128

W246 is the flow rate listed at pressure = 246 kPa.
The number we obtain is 93.6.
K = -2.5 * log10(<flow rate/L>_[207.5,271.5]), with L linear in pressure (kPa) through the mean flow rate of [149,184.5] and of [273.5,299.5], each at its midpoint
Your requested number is 0.16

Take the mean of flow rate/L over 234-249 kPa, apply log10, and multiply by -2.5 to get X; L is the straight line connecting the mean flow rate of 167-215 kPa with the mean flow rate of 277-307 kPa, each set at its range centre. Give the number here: 0.24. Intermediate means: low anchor 124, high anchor 144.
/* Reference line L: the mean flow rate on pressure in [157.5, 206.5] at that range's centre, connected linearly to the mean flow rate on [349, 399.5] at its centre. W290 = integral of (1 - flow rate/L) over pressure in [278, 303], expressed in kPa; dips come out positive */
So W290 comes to -4.3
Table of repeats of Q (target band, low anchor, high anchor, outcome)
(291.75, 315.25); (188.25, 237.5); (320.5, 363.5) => -1.92 kPa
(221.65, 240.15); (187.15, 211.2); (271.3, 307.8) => 0.62 kPa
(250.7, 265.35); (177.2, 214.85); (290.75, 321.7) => 3.51 kPa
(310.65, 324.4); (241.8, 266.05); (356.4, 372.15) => -2.08 kPa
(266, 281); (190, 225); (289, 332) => -0.59 kPa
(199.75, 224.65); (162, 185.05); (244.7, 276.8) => -2.58 kPa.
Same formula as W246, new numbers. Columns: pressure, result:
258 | 97.01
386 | 121.3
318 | 136.7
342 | 126.1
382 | 123.1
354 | 126.6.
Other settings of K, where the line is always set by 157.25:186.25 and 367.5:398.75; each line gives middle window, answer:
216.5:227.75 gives -0.08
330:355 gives -0.04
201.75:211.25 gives -0.06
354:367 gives -0.03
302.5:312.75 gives -0.11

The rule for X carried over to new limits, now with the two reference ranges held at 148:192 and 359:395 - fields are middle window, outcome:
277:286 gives -0.19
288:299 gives -0.17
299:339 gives -0.08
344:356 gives -0.01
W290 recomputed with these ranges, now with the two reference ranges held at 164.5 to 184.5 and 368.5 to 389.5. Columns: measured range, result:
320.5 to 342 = -0.9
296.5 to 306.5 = -1.3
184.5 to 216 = -0.7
